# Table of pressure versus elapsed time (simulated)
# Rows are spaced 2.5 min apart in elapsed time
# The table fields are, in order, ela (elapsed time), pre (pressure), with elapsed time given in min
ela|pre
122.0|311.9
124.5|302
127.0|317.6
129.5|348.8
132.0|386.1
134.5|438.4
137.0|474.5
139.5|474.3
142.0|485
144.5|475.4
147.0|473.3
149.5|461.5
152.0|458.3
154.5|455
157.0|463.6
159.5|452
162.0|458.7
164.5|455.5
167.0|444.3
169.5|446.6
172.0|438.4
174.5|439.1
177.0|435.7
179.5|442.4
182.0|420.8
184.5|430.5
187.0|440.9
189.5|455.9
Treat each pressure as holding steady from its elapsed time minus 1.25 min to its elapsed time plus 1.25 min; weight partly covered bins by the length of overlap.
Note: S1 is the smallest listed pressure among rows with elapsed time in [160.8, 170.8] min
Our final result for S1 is 444.3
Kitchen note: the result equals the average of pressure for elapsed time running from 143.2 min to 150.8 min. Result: 470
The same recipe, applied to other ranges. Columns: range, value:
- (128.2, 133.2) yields 367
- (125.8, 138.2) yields 393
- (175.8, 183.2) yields 433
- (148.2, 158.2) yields 460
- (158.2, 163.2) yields 455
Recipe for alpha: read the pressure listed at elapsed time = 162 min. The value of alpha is 458.7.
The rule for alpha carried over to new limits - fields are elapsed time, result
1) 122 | 311.9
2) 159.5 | 452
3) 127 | 317.6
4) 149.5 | 461.5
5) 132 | 386.1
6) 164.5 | 455.5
